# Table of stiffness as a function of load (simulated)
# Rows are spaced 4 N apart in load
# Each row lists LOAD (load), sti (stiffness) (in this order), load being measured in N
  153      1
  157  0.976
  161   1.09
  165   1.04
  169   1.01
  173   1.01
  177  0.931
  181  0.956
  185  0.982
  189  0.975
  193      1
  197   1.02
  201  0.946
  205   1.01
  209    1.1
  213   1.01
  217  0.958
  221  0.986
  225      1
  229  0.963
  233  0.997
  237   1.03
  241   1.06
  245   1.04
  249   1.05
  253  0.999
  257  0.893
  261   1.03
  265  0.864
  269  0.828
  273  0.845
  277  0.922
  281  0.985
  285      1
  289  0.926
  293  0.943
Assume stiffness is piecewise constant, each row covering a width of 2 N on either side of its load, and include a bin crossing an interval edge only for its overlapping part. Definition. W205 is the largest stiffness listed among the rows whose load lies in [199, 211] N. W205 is 1.1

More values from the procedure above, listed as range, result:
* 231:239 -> 1.03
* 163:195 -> 1.04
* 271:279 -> 0.922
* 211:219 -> 1.01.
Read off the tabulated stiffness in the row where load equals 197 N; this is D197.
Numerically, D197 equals 1.02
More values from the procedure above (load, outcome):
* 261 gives 1.03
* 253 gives 0.999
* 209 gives 1.1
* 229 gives 0.963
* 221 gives 0.986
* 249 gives 1.05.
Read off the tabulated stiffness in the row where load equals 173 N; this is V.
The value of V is 1.01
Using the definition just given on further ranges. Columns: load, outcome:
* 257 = 0.893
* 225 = 1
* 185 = 0.982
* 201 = 0.946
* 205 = 1.01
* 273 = 0.845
